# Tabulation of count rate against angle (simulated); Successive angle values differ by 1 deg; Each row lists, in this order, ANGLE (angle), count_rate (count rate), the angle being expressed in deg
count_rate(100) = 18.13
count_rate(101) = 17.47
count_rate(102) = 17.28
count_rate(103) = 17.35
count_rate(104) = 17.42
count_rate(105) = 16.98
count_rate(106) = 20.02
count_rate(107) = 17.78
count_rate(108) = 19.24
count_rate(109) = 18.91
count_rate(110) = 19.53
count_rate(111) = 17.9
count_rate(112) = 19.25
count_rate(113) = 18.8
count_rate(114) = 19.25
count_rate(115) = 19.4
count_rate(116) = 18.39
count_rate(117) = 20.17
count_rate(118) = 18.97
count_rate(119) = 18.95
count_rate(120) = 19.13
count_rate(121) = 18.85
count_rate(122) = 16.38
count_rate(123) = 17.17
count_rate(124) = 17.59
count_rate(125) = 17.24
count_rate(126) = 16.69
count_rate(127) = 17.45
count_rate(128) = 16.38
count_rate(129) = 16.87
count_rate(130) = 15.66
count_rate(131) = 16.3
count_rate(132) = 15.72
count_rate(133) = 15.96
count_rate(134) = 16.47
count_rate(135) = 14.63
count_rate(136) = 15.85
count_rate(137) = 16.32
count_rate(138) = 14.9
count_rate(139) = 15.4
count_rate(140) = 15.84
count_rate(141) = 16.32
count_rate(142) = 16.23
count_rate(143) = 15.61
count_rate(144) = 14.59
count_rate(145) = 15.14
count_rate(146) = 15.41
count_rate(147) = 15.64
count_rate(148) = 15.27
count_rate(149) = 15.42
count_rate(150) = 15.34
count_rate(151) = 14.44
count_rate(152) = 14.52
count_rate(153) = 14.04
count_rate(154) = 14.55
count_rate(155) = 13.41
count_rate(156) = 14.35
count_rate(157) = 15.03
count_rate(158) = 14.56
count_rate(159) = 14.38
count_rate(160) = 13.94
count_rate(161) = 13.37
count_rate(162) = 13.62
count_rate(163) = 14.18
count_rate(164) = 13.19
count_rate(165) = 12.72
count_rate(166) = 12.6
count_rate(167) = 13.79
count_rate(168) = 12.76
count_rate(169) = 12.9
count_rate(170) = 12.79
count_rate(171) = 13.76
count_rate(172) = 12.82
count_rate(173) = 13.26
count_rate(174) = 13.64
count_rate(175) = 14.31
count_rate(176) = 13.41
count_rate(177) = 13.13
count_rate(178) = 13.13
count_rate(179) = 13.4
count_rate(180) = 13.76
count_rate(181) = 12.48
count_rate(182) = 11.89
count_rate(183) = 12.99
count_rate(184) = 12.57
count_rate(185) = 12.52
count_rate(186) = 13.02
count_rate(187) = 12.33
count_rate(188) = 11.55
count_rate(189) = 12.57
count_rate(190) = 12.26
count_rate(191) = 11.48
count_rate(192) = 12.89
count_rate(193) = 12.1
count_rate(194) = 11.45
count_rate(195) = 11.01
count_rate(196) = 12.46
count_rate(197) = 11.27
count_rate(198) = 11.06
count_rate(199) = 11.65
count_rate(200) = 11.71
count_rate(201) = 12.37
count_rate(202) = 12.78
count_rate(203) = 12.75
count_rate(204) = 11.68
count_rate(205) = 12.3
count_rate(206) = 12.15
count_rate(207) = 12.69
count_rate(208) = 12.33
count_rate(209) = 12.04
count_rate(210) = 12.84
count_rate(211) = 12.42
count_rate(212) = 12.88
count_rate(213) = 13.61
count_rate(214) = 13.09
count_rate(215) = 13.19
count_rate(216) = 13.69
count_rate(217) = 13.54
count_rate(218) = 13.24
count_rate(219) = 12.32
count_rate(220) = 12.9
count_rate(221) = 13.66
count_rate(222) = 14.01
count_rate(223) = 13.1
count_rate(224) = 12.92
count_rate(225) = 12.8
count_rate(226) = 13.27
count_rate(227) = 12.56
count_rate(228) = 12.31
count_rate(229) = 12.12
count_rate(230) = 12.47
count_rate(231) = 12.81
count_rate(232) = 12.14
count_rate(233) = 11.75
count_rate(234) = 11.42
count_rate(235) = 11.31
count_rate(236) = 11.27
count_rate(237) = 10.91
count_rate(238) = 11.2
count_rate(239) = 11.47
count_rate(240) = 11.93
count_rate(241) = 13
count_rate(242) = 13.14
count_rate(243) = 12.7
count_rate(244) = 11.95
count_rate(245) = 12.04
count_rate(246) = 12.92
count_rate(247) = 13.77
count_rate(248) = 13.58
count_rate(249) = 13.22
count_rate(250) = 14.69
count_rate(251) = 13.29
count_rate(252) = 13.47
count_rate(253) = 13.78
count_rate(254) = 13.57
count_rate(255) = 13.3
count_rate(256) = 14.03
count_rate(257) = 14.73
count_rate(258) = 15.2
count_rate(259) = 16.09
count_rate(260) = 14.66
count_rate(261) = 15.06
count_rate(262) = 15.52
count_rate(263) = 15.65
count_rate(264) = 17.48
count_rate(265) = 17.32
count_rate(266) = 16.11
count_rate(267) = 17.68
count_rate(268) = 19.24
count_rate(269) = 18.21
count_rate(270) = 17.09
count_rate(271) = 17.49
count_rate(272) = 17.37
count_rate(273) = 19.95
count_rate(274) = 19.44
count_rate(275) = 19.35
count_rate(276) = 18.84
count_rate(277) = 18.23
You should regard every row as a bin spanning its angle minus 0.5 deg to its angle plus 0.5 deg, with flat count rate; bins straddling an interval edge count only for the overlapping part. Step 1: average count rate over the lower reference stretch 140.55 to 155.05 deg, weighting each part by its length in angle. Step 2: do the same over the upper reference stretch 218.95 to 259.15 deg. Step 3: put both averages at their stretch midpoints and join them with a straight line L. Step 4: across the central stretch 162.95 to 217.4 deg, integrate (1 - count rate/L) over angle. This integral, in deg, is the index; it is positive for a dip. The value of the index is 5.5 deg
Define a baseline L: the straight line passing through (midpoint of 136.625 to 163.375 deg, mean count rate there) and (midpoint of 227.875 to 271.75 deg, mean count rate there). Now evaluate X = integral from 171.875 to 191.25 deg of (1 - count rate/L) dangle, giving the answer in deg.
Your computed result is 2.3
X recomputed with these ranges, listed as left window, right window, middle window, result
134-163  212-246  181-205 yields 2.7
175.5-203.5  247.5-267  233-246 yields 2.1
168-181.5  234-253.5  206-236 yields 0.2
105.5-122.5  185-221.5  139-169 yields 2.9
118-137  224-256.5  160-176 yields 2.1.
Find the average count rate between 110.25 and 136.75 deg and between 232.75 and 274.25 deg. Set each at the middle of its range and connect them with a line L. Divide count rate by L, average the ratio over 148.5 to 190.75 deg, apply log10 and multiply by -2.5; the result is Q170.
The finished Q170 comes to 0.22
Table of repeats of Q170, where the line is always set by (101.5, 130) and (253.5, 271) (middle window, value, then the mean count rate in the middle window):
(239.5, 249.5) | 0.26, 12.8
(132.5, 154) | 0.16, 15.4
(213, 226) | 0.25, 13.2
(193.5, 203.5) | 0.39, 11.9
